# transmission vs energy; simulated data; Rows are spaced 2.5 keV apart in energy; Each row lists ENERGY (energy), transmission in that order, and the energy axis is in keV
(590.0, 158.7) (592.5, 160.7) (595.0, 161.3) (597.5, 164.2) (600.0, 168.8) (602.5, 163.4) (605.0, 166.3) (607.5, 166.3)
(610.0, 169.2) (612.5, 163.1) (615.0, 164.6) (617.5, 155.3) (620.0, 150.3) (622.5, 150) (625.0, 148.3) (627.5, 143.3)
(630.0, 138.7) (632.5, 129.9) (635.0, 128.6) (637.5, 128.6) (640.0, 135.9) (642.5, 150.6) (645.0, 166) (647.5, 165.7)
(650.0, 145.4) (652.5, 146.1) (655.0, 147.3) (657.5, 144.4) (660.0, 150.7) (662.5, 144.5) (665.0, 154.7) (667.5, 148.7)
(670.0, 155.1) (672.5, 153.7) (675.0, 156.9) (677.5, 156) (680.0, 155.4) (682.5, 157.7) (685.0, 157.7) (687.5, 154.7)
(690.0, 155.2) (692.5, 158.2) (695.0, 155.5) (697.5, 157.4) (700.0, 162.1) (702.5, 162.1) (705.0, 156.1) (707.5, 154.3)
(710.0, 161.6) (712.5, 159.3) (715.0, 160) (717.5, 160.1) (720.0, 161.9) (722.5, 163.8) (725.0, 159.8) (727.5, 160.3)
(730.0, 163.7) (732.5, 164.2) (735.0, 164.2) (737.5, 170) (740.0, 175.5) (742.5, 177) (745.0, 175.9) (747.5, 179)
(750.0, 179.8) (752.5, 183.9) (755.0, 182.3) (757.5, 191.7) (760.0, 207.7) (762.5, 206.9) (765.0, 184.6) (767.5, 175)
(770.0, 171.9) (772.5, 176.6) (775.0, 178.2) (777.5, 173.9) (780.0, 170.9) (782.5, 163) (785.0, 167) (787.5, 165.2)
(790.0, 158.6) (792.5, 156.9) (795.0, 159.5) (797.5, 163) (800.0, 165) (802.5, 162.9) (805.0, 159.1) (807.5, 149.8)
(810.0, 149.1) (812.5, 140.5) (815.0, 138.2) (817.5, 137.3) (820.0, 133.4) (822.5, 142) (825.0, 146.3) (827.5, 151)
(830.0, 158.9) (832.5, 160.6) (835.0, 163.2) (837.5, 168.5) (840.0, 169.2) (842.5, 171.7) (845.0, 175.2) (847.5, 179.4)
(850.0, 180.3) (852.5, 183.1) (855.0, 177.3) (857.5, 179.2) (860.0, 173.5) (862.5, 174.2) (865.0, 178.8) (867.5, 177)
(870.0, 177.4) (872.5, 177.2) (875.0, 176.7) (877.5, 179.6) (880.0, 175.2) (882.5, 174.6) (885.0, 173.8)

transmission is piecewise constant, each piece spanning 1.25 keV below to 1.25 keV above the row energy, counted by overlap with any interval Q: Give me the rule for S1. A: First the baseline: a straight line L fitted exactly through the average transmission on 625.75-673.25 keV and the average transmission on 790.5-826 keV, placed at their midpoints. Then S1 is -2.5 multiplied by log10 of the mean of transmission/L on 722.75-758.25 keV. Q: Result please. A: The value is -0.164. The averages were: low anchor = 146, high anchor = 150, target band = 173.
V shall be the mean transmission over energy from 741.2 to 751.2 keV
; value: 178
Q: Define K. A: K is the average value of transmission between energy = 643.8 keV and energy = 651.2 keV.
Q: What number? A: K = 159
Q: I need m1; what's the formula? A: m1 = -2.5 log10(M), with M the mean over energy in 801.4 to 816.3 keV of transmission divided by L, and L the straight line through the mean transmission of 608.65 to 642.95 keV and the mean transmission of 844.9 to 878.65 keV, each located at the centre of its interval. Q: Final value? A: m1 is 0.143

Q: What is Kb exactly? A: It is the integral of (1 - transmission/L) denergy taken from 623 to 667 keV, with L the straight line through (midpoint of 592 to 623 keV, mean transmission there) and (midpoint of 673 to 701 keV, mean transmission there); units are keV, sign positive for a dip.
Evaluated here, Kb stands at 3.9 keV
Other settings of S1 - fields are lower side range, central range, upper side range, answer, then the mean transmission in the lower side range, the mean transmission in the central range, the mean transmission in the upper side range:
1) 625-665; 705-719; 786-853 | -0.06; 145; 159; 159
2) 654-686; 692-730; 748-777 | 0.05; 153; 160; 185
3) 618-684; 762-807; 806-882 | -0.06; 148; 169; 165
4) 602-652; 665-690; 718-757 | 0.04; 151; 155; 171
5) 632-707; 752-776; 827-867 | -0.15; 152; 186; 172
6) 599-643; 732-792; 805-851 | -0.14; 151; 177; 156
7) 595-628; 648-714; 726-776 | 0.10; 160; 154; 178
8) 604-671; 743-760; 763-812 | -0.14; 150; 184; 166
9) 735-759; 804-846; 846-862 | 0.16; 179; 154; 179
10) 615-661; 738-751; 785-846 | -0.16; 146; 177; 156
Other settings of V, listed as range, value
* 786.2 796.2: 160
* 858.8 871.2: 176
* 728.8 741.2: 168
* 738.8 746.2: 176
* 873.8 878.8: 178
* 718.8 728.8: 161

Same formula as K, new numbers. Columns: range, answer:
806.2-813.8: 146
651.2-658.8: 146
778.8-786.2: 167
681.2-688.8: 157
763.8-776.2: 177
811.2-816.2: 139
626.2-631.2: 141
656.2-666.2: 149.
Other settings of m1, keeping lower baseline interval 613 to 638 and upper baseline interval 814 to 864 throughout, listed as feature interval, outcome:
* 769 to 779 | -0.11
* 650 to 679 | -0.02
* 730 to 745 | -0.10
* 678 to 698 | -0.04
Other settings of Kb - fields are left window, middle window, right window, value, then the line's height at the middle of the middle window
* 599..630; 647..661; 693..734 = 0.87 keV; 159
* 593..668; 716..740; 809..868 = -1.01 keV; 157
